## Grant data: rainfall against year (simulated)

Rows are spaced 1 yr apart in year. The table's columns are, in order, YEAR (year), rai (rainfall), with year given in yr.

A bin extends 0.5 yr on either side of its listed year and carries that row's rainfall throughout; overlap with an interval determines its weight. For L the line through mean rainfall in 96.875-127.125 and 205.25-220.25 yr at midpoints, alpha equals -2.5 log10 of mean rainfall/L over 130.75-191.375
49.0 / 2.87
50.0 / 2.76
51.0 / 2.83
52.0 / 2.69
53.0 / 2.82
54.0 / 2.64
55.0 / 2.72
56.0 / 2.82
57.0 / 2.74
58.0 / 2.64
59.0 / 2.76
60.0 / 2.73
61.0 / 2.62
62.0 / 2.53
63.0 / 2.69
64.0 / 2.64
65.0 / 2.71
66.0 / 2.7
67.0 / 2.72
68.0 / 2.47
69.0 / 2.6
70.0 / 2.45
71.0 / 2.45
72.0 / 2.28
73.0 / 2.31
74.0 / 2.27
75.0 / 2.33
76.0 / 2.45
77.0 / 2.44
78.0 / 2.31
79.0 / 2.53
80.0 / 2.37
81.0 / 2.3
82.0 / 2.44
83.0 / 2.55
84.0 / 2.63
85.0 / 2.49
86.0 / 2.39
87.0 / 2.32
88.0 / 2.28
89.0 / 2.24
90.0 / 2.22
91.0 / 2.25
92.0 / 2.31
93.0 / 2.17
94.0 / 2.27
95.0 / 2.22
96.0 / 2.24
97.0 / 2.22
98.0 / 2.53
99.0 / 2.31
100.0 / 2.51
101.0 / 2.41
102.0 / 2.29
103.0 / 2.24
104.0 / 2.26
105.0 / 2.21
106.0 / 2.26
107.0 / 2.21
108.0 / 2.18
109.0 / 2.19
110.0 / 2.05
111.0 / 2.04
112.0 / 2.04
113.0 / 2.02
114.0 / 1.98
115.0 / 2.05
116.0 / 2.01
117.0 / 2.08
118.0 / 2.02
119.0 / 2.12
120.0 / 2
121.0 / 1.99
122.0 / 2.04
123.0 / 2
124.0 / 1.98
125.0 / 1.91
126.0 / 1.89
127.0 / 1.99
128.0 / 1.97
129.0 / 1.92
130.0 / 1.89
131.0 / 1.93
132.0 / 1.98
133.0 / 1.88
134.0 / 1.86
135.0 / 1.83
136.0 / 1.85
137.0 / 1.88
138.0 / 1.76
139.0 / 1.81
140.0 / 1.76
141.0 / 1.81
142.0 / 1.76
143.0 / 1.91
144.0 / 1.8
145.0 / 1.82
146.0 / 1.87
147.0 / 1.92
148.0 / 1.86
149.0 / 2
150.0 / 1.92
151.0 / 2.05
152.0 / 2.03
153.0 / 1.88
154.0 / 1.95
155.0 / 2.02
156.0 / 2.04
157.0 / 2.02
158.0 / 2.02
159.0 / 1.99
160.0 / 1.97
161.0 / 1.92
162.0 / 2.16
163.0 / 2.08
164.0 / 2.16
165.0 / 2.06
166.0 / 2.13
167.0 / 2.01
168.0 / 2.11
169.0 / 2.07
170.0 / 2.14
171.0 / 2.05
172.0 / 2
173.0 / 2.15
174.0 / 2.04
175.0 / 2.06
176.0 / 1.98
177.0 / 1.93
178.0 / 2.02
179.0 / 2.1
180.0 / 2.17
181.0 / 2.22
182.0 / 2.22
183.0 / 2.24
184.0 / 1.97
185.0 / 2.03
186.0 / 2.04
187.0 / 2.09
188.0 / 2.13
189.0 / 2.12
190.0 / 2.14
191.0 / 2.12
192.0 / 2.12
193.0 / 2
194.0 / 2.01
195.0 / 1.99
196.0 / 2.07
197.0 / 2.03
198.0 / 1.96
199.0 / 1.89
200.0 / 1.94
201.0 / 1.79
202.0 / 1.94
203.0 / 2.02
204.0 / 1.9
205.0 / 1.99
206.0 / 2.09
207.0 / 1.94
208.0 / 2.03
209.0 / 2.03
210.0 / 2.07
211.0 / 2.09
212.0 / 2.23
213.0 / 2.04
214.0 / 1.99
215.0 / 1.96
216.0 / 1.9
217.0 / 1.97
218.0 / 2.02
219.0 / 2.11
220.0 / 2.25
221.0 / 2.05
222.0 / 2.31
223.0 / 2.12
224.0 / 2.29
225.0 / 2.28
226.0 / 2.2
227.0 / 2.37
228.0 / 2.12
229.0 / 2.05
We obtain 0.05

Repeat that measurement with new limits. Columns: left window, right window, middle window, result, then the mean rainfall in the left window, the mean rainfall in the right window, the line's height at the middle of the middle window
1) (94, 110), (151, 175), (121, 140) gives 0.139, 2.28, 2.04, 2.17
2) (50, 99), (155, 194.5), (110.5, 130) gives 0.151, 2.49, 2.07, 2.3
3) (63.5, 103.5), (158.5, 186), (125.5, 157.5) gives 0.150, 2.4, 2.07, 2.18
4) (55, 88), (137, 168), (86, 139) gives 0.067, 2.52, 1.95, 2.23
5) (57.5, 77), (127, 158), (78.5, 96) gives 0.011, 2.54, 1.9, 2.37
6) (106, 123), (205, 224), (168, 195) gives -0.006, 2.07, 2.07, 2.07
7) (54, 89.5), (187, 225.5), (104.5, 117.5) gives 0.135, 2.51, 2.05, 2.38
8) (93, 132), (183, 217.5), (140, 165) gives 0.064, 2.12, 2.02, 2.07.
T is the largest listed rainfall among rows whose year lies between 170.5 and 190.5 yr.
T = 2.24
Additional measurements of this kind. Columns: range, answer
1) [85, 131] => 2.53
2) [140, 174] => 2.16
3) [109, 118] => 2.19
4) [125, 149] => 2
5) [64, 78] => 2.72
